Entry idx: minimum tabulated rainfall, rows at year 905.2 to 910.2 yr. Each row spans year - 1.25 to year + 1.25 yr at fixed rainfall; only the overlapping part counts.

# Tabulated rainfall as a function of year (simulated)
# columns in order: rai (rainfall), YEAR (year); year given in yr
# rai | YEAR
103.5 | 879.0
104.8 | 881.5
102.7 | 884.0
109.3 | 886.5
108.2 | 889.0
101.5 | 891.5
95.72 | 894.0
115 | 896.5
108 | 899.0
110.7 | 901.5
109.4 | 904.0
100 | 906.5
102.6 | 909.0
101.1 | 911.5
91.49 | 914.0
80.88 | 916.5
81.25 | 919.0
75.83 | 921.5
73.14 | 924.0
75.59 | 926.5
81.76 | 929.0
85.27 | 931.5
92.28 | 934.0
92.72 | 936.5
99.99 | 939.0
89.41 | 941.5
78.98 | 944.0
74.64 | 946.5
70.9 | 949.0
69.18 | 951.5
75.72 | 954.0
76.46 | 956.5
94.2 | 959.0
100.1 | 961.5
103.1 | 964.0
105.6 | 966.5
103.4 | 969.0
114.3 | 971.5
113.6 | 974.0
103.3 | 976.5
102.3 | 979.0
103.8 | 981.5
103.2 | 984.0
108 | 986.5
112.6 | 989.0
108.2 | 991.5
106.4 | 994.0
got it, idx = 100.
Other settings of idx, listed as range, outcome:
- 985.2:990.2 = 108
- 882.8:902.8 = 95.72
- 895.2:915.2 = 91.49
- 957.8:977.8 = 94.2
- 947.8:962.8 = 69.18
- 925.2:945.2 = 75.59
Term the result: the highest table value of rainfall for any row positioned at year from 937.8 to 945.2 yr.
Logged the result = 99.99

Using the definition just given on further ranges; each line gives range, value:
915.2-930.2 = 81.76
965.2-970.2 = 105.6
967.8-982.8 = 114.3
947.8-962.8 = 100.1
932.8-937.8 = 92.72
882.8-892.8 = 109.3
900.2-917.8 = 110.7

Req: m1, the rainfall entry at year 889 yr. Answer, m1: 108.2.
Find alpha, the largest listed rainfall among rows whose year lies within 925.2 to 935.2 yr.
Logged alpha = 92.28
